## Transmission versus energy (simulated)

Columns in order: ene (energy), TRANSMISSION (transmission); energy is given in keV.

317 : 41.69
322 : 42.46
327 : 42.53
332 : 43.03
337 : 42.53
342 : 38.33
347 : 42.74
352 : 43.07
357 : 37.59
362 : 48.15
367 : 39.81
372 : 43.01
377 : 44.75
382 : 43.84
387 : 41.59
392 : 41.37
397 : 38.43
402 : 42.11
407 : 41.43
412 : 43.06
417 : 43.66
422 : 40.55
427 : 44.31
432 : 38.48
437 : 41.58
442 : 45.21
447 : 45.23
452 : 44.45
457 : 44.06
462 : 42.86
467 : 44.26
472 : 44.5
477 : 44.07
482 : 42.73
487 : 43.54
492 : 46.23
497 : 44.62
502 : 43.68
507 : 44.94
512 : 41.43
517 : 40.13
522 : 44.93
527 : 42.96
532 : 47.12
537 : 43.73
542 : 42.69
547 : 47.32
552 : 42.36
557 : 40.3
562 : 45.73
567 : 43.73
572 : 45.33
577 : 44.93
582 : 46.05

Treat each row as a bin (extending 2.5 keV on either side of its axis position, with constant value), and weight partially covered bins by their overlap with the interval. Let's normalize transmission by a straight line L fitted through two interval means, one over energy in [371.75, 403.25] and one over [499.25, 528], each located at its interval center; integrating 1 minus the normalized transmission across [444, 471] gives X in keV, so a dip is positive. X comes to -1.0 keV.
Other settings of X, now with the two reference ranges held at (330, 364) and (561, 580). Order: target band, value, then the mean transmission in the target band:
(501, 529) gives 0.8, 43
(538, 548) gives 0.0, 44.5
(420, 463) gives 0.3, 43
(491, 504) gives -0.2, 44.7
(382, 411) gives 0.9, 41.3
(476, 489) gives 0.1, 43.4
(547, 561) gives 0.6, 42.9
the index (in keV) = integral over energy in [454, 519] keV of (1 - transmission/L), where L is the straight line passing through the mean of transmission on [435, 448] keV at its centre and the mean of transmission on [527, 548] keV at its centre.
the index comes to 1.02 keV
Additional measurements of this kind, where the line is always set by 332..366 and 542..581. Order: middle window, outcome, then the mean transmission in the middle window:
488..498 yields -0.4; 45.3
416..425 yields 0.2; 42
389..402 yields 0.7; 40.4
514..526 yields 0.3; 42.5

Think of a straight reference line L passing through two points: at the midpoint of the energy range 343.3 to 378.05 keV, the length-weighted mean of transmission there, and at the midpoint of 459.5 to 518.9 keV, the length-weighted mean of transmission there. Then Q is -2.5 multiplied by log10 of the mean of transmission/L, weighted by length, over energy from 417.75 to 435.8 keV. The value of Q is 0.043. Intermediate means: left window 42.5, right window 43.6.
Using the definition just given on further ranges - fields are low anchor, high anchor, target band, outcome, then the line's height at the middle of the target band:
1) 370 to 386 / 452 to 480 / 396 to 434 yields 0.05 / 43.8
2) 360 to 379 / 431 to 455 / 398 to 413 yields 0.05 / 43.6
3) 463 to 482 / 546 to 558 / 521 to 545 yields -0.02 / 43.4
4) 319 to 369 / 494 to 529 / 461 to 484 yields -0.02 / 43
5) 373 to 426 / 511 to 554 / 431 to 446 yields 0.00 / 42.6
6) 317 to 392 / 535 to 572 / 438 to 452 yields -0.04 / 43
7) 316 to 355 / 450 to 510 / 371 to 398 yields 0.01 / 42.7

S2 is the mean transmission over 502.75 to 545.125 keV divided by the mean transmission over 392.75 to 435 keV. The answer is 1.05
